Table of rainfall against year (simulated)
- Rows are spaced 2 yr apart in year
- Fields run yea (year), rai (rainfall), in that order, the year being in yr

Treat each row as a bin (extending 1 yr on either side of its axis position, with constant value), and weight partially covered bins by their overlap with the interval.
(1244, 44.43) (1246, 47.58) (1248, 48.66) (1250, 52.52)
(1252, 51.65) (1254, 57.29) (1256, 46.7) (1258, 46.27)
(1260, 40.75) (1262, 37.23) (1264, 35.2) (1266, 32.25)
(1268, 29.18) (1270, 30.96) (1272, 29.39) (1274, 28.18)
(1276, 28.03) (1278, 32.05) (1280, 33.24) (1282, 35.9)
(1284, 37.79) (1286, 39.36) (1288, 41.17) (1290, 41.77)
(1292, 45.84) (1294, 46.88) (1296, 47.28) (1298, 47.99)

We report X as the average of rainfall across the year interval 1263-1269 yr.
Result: 32.2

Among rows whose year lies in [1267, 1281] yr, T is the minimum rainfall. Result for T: 28.03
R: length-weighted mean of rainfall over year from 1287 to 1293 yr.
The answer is 42.9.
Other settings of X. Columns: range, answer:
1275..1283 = 32.3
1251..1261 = 48.5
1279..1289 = 37.5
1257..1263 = 41.4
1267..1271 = 30.1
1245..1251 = 49.6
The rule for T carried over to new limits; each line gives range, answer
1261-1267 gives 32.25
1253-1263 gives 37.23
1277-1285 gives 32.05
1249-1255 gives 51.65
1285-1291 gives 39.36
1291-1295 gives 45.84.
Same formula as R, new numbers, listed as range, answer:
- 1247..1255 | 52.5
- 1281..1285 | 36.8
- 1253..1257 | 52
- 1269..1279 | 29.7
